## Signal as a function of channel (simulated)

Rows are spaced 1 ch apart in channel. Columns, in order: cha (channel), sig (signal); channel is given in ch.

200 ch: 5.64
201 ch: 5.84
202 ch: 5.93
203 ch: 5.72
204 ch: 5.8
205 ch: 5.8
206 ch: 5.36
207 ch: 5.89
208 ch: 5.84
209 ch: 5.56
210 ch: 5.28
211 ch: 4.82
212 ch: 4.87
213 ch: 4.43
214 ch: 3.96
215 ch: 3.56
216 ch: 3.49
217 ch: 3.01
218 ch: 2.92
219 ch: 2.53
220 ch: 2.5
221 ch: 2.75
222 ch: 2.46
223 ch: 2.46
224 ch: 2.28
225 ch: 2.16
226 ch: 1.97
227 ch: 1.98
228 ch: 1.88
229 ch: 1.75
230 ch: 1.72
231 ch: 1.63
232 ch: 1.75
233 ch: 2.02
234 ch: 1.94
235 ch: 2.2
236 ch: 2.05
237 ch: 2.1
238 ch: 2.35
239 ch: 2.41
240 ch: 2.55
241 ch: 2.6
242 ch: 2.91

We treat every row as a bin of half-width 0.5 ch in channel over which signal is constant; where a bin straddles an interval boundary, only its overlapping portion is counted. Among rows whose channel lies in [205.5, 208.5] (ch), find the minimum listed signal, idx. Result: 5.36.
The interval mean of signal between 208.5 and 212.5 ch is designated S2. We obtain 5.13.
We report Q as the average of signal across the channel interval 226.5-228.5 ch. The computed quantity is 1.93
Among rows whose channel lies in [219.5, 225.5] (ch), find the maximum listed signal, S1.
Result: 2.75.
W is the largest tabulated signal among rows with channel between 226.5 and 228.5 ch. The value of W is 1.98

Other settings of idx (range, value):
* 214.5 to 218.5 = 2.92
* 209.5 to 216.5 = 3.49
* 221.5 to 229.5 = 1.75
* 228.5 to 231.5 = 1.63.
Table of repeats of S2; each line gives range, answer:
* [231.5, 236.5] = 1.99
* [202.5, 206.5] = 5.67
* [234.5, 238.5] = 2.17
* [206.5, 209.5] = 5.76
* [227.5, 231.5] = 1.74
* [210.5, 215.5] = 4.33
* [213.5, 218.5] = 3.39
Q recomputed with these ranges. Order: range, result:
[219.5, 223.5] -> 2.54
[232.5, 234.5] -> 1.98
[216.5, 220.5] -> 2.74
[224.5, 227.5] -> 2.04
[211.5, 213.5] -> 4.65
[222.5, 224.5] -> 2.37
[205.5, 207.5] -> 5.62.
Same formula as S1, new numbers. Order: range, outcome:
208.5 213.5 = 5.56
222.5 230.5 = 2.46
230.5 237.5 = 2.2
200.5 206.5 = 5.93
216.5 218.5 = 3.01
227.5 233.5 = 2.02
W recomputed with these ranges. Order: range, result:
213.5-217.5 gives 3.96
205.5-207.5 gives 5.89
